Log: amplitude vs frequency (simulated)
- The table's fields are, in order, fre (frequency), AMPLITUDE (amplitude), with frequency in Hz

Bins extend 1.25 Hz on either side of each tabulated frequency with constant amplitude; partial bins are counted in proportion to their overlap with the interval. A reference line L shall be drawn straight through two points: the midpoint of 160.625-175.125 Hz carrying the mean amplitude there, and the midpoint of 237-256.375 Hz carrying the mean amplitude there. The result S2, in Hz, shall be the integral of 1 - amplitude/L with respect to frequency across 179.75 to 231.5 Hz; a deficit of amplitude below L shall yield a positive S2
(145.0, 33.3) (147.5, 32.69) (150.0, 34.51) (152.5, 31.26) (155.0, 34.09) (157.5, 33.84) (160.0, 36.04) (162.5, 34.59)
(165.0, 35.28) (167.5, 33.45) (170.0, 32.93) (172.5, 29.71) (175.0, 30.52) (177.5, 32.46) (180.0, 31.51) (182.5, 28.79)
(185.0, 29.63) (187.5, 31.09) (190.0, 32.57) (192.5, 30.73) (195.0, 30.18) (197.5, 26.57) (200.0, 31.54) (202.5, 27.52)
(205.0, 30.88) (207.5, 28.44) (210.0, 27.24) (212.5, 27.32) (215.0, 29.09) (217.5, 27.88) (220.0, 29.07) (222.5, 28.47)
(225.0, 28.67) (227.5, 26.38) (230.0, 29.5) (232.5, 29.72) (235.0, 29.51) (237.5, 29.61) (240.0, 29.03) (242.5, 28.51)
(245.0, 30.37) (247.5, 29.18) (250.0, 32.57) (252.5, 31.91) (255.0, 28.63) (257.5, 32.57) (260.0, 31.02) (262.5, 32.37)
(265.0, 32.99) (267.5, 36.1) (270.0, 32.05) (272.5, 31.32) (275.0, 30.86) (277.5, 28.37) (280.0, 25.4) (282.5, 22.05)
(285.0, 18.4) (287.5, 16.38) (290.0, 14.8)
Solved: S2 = 4.0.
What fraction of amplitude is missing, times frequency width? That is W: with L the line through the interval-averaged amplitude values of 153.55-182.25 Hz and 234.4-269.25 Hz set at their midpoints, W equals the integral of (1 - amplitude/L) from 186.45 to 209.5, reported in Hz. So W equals 1.7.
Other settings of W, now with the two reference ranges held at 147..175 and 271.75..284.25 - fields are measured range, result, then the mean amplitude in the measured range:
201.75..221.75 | 1.4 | 28.5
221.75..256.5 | -0.4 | 29.5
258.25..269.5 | -2.1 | 33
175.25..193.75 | 0.7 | 30.9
